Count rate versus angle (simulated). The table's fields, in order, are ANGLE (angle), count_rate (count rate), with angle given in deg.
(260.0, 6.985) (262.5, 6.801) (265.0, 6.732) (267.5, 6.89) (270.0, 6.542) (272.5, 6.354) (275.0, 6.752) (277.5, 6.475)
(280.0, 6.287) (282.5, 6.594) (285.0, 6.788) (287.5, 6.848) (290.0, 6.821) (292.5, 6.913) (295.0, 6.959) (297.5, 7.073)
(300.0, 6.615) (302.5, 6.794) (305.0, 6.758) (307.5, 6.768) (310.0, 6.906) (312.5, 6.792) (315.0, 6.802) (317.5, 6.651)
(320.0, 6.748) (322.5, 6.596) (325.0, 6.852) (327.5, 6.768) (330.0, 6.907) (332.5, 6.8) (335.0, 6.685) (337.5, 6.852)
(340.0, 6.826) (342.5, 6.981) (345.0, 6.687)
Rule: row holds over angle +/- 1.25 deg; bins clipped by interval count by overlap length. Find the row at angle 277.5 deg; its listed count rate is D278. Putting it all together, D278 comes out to 6.475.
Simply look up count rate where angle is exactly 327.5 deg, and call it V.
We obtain 6.768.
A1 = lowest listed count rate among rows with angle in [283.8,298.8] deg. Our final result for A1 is 6.788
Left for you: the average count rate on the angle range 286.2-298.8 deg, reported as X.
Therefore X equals 6.92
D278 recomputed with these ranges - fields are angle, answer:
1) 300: 6.615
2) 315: 6.802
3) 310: 6.906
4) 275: 6.752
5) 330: 6.907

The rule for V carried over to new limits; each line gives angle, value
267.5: 6.89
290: 6.821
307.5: 6.768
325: 6.852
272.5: 6.354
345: 6.687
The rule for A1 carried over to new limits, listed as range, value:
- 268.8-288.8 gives 6.287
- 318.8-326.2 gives 6.596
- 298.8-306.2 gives 6.615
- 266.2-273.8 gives 6.354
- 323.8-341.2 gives 6.685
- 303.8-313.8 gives 6.758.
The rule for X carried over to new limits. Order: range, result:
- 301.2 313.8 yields 6.8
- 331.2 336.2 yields 6.74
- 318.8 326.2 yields 6.73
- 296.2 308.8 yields 6.8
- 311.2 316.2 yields 6.8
